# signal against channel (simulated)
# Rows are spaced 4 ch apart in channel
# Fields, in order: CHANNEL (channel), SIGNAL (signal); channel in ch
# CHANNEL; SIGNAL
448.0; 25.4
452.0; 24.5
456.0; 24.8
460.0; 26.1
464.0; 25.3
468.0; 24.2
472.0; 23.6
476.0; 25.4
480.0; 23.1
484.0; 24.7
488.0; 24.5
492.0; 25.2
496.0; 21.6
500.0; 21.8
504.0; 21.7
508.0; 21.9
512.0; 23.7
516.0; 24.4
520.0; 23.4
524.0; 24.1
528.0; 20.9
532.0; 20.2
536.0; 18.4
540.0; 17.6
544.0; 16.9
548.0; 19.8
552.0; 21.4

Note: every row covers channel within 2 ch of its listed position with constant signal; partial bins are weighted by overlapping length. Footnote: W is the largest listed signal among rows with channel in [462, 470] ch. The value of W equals 25.3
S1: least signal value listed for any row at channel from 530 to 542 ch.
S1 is 17.6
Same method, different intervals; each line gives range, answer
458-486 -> 23.1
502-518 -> 21.7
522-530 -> 20.9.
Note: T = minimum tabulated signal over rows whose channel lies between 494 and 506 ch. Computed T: 21.6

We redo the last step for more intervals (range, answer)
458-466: 25.3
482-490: 24.5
